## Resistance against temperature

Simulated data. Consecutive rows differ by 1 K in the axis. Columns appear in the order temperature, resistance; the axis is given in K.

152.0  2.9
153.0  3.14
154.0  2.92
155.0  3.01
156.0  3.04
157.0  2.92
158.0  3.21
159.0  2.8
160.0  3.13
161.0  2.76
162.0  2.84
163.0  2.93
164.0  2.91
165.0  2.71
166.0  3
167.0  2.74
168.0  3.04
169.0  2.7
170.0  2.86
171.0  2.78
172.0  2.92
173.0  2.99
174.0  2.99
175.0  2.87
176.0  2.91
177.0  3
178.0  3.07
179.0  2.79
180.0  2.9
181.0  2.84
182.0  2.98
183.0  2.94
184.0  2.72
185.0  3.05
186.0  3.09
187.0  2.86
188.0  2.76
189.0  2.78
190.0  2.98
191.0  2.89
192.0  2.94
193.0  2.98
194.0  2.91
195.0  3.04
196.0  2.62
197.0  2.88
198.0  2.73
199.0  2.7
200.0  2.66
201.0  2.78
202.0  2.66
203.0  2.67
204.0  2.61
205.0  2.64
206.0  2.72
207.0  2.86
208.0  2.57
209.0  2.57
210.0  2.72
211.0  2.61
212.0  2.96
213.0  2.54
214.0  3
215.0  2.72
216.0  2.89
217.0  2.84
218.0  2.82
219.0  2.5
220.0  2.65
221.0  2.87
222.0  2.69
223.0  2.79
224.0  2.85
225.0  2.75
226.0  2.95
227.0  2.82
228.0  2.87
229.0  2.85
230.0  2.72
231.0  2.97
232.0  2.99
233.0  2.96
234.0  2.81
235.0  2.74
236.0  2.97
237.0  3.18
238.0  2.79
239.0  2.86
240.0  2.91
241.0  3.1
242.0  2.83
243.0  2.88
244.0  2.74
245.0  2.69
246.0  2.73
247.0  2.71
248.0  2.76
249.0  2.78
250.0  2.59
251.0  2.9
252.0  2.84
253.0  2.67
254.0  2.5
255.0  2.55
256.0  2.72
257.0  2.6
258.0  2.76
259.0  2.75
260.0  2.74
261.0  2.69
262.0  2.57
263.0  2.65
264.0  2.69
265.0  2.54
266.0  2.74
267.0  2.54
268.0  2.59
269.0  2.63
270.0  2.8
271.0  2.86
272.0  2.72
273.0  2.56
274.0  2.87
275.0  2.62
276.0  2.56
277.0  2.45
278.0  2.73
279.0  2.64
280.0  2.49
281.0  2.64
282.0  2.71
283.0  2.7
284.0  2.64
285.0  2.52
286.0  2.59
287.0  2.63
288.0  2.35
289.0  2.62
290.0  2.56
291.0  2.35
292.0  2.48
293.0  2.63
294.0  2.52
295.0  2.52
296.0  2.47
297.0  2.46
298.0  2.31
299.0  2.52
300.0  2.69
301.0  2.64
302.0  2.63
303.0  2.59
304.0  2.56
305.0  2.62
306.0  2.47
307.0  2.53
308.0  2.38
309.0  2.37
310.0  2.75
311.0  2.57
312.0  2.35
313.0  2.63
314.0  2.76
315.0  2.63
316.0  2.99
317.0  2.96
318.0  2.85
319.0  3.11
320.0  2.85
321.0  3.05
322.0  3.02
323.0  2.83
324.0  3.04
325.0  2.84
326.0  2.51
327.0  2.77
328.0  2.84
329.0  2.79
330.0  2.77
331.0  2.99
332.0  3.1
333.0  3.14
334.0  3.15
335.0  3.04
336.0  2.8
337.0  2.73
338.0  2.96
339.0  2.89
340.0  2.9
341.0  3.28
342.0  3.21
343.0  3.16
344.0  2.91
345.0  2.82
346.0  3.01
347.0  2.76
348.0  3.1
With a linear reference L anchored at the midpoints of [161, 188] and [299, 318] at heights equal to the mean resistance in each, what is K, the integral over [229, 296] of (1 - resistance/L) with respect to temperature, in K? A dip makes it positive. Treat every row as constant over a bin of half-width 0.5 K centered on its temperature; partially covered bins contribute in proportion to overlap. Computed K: 0.4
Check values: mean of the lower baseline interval 2.9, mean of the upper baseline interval 2.62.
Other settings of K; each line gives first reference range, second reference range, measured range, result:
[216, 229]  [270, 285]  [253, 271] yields 0.25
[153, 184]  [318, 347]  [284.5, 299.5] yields 2.22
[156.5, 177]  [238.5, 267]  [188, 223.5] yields 0.74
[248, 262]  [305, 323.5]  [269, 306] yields 1.68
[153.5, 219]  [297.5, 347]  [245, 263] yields 0.82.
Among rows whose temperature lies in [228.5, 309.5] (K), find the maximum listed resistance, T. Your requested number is 3.18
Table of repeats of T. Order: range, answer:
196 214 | 3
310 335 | 3.15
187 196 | 3.04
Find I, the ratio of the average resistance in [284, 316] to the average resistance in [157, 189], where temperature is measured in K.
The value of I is 0.9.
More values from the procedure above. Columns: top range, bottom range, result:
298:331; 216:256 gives 0.97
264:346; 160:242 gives 0.96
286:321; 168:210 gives 0.92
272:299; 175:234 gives 0.91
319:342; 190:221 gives 1.06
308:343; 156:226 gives 1.01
